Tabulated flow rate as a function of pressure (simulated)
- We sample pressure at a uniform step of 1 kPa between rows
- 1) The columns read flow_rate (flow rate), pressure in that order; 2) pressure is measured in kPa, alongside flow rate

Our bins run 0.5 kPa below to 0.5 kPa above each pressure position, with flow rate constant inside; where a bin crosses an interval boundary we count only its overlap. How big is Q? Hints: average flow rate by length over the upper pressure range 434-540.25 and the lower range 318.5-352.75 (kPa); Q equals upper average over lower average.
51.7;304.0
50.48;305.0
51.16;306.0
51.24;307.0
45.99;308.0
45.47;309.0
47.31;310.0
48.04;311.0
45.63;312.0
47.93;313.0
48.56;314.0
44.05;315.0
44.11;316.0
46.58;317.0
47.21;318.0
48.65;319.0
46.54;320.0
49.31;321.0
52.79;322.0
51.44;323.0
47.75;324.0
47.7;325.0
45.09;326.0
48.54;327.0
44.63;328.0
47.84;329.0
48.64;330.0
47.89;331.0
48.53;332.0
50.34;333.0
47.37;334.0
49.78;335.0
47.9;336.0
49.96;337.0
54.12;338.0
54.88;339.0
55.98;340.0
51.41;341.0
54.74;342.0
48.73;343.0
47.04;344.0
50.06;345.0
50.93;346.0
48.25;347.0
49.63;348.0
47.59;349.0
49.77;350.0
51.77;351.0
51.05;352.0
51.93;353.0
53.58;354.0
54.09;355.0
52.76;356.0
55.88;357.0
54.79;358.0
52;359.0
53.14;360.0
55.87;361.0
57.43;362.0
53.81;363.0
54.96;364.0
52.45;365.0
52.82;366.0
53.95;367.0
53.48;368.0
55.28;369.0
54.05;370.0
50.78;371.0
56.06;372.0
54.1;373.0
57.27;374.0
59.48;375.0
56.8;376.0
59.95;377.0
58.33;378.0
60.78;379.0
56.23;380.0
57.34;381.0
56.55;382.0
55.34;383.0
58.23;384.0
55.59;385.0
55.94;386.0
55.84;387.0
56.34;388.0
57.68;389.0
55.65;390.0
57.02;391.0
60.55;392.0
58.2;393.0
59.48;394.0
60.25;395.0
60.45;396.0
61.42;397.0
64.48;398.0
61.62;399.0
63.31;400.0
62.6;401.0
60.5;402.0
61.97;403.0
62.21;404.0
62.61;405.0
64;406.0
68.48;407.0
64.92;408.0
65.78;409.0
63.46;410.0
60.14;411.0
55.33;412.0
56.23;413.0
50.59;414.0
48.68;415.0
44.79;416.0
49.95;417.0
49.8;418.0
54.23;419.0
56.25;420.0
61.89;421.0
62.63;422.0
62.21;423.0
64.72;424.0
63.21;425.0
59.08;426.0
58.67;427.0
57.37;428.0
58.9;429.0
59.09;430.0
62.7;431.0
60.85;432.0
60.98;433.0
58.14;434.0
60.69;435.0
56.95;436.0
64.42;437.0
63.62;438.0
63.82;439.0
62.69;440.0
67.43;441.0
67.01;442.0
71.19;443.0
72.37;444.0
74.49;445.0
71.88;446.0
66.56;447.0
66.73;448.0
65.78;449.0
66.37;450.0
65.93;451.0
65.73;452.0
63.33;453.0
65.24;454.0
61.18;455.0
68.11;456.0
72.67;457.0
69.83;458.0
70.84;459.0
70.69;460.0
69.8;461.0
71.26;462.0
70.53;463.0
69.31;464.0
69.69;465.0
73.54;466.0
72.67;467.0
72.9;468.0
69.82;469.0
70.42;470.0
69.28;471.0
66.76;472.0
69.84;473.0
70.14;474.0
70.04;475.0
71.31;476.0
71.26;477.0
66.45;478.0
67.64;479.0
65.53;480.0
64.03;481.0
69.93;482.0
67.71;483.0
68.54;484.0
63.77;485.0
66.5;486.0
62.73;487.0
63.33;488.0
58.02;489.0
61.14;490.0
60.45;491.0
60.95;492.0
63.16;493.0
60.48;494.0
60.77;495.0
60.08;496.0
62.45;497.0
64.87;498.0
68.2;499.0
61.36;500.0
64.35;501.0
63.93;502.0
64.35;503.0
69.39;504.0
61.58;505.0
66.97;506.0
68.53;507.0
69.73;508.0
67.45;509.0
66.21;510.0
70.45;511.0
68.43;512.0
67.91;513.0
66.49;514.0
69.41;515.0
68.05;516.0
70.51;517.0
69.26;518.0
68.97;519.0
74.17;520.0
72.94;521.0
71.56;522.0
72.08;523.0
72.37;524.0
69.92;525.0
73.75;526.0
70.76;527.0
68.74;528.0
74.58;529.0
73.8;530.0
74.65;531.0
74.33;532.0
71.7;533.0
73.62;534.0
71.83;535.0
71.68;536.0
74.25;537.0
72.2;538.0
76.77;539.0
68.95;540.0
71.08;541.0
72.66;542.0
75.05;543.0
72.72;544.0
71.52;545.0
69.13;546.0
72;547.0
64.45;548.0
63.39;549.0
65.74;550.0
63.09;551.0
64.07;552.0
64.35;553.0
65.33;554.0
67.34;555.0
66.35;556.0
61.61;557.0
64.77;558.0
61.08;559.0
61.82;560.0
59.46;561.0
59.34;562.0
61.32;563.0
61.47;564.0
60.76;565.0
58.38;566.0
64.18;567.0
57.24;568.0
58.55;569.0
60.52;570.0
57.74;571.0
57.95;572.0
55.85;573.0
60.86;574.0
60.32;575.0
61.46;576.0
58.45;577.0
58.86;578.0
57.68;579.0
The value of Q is 1.37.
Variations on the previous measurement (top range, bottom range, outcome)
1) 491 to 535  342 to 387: 1.26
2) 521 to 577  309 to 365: 1.33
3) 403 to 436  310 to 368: 1.17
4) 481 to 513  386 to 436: 1.09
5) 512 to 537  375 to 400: 1.22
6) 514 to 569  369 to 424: 1.17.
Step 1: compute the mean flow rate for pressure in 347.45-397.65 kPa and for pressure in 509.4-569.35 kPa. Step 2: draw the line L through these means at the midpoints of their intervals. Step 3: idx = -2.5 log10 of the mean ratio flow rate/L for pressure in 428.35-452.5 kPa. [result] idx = -0.070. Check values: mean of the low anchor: 55.5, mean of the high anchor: 68.2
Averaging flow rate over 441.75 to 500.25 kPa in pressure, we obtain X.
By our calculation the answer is 67.2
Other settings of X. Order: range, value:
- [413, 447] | 60.7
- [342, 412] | 56.6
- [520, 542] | 72.5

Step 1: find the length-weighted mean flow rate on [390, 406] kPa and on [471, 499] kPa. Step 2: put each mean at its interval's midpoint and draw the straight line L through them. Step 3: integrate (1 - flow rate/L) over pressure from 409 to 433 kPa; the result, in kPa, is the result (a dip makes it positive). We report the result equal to 1.7 kPa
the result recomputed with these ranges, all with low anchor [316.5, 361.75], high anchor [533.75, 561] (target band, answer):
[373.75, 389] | -1.0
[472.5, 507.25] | -1.0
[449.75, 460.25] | -1.2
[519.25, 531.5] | -1.1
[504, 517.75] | -0.6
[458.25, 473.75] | -2.3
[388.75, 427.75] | -2.2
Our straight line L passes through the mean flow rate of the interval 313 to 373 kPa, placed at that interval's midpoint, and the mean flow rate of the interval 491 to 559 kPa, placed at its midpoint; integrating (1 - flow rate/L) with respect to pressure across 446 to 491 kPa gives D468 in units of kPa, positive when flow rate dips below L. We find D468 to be -3.5 kPa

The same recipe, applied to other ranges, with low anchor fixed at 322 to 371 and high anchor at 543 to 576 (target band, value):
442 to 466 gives -4.83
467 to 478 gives -2.24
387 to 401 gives -1.50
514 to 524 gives -1.61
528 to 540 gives -2.25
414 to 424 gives 0.09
